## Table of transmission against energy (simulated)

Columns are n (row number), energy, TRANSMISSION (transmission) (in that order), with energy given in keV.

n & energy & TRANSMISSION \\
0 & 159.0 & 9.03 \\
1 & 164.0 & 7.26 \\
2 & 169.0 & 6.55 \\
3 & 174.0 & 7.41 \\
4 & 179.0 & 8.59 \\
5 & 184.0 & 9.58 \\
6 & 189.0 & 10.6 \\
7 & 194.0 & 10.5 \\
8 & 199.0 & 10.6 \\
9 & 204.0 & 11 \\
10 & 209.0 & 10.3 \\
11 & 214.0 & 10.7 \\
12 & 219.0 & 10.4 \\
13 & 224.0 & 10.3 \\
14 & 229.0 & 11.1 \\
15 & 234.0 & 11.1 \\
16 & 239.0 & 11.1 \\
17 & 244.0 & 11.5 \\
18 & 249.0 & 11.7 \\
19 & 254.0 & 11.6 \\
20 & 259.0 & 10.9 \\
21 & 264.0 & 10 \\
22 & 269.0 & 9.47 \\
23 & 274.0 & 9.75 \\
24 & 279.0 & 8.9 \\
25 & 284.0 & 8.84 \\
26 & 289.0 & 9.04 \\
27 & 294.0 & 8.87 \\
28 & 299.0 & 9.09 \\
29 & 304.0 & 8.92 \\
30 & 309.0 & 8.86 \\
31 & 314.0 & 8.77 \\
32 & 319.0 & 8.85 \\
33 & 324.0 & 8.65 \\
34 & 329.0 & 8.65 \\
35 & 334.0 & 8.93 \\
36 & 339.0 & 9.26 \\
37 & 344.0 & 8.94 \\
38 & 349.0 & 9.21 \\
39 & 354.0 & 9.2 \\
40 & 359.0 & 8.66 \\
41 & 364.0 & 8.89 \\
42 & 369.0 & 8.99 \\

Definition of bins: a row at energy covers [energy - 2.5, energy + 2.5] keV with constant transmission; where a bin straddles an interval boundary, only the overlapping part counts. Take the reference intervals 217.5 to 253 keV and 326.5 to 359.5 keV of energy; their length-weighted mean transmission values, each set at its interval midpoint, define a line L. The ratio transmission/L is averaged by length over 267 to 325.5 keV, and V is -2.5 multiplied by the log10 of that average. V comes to 0.10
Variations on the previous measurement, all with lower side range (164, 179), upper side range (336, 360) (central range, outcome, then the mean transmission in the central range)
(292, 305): -0.05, 8.97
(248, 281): -0.24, 10.3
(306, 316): -0.01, 8.82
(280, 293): -0.06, 8.93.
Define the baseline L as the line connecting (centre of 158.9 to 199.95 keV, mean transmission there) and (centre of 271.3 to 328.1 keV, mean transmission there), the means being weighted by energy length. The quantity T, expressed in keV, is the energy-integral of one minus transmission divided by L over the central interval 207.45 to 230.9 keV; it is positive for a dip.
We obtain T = -4.5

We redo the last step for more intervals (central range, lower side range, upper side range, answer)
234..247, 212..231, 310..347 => -1.2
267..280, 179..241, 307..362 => 0.4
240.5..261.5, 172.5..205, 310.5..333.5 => -4.8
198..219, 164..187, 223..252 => -2.0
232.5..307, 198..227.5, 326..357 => -1.0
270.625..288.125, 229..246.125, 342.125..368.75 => 2.1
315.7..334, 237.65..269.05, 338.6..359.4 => 1.5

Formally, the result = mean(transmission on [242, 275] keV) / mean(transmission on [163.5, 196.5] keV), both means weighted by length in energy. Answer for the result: 1.2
